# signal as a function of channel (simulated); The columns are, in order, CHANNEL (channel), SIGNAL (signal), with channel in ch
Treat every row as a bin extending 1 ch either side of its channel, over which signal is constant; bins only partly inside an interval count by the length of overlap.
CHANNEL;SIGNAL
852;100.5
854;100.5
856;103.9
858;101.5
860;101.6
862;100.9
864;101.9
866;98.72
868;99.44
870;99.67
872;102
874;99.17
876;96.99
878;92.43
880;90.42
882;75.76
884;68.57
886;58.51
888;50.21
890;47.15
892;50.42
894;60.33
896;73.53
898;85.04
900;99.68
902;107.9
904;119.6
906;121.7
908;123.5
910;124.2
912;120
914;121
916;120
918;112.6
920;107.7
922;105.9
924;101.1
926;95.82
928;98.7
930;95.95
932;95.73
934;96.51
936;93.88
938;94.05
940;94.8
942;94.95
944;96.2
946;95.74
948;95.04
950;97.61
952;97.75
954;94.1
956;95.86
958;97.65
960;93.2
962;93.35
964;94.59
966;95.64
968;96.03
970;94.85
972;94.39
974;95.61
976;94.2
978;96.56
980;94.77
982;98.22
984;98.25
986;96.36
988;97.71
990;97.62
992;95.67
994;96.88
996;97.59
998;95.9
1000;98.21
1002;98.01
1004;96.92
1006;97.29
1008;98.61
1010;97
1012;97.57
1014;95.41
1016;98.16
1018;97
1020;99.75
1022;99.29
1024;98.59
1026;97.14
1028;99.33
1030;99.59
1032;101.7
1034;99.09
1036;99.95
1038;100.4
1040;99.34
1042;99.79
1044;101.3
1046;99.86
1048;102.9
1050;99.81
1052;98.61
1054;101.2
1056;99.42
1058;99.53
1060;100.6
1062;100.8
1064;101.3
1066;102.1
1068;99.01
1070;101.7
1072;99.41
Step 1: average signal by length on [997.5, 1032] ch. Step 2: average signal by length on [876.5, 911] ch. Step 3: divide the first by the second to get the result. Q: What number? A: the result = 1.15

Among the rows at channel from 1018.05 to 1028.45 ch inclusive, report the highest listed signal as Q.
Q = 99.75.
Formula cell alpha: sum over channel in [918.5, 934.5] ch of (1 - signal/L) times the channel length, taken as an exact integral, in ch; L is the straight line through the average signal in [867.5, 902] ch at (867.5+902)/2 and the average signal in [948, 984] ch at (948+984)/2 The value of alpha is -2.2 ch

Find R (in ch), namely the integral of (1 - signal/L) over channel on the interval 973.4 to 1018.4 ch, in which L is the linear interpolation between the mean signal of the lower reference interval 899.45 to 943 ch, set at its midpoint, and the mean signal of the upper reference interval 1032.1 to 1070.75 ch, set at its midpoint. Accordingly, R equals 2.7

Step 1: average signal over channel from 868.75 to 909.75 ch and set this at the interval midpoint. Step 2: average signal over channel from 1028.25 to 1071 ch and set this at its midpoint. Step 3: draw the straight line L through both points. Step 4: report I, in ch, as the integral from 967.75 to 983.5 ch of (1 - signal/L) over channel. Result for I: -0.2 ch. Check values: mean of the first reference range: 86.9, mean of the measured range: 95.6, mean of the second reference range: 100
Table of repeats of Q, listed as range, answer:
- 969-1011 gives 98.61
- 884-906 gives 121.7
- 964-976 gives 96.03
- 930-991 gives 98.25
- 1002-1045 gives 101.7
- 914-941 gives 121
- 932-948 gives 96.51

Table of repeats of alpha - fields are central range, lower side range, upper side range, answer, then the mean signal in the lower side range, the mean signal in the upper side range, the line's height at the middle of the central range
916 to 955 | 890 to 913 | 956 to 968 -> -1.2 ch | 96.5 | 95.1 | 95.7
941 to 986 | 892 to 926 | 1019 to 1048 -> 3.0 ch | 105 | 99.8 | 102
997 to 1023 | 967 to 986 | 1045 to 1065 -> 0.1 ch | 95.9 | 100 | 97.8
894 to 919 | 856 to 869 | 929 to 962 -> -2.7 ch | 101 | 95.5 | 98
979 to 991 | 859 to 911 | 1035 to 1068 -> -0.1 ch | 90.4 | 100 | 96.4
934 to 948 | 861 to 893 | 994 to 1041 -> -0.8 ch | 83.3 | 98.3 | 90.1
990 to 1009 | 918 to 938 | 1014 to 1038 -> 0.4 ch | 99.5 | 99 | 99.1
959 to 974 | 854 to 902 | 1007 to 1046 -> -0.2 ch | 85.9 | 98.9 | 93.7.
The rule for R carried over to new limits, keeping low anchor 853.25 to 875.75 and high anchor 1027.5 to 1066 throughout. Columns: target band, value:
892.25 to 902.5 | 1.9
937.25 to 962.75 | 1.3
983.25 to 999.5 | 0.6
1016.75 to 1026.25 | 0.2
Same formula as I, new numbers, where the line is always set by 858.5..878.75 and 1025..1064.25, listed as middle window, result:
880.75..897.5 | 6.4 ch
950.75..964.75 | 0.6 ch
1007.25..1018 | 0.3 ch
